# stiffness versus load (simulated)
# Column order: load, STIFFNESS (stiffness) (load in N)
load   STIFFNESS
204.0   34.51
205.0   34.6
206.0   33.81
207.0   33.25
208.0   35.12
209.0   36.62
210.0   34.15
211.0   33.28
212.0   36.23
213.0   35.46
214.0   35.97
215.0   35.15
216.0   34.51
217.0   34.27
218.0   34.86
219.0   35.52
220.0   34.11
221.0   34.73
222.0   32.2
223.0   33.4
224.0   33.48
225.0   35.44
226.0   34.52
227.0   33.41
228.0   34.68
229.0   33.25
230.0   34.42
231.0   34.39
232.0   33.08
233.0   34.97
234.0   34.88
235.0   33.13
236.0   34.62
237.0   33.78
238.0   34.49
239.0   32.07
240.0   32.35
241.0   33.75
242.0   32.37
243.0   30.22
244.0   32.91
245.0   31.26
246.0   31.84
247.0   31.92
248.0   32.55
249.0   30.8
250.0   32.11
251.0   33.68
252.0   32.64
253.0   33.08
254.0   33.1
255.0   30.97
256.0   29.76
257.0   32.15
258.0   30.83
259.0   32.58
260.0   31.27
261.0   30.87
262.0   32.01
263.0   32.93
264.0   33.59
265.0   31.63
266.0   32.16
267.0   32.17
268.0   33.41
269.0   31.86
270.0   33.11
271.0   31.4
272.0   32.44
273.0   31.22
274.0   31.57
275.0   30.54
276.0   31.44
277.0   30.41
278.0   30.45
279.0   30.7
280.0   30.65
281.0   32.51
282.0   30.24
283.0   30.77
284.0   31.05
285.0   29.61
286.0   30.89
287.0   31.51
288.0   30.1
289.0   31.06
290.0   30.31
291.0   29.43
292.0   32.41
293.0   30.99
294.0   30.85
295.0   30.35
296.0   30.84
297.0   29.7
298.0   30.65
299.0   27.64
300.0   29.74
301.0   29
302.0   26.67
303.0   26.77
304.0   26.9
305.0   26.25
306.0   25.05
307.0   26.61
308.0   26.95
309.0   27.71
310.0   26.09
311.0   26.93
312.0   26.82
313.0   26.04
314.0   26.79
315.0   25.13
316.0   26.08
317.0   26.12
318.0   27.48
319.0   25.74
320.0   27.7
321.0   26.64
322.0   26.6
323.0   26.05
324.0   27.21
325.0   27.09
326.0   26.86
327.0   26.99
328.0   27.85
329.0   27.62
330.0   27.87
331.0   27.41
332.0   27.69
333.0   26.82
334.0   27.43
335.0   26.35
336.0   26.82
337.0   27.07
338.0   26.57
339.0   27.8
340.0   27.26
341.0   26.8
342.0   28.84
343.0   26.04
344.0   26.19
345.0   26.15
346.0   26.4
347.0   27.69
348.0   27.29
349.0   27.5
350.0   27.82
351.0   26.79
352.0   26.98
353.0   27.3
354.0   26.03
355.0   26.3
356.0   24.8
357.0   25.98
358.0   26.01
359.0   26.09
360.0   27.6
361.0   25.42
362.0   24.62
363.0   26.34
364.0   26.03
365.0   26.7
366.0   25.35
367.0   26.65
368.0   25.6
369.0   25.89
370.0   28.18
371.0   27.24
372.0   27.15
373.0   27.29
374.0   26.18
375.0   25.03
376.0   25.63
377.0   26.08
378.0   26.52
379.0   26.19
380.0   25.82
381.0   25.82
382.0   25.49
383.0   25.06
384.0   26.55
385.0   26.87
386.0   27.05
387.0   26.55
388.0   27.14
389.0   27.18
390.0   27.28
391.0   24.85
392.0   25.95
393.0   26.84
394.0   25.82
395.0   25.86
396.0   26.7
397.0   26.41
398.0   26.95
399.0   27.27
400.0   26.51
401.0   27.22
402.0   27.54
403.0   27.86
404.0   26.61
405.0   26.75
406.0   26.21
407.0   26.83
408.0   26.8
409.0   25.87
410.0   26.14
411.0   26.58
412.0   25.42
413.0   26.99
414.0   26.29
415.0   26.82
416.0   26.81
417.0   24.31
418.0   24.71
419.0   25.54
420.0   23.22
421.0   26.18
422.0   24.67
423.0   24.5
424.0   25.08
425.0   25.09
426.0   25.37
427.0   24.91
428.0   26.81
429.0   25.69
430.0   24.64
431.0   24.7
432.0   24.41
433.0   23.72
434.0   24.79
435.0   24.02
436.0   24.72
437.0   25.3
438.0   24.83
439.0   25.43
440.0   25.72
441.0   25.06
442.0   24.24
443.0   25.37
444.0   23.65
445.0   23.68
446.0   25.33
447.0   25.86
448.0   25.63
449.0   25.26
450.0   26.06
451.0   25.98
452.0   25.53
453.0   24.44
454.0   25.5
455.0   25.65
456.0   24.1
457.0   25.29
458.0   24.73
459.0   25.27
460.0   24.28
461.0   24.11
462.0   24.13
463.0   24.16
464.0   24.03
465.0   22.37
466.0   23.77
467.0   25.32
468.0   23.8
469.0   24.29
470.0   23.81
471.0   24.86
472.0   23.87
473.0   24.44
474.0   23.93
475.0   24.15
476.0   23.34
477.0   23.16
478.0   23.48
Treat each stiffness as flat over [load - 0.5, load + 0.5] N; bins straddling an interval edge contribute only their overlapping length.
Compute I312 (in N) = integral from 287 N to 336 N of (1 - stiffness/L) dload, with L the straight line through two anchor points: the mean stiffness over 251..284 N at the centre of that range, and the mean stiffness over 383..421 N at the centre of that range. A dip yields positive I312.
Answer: 3.6 N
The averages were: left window 31.7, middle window 27.8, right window 26.4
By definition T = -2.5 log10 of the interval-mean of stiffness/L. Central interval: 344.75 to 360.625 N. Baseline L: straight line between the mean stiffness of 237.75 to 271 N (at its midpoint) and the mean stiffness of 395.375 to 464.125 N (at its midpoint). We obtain 0.07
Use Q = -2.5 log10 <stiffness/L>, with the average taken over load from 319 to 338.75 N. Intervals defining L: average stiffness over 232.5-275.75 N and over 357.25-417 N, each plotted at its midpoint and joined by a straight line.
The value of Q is 0.08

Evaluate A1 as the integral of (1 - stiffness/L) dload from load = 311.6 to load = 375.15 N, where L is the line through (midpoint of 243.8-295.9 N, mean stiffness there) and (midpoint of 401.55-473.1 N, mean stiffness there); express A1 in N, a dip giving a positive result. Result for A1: 4.47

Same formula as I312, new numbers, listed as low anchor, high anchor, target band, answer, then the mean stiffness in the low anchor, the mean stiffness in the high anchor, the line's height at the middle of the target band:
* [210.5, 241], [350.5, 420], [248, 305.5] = 1.34 N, 34.2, 26.3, 31.7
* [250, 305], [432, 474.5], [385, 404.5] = 0.04 N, 31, 24.7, 26.8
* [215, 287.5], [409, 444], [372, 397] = 0.66 N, 32.5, 25.2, 27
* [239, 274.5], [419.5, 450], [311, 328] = 1.68 N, 32.1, 24.9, 29.6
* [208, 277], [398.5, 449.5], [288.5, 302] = 0.35 N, 33.1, 25.5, 30.9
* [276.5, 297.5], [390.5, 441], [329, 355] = 1.38 N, 30.7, 25.8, 28.6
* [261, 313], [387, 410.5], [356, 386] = 1.43 N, 30.1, 26.6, 27.5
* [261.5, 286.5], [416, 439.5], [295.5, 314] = 1.64 N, 31.6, 24.9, 30.2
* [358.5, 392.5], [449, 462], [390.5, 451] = -0.14 N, 26.3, 25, 25.6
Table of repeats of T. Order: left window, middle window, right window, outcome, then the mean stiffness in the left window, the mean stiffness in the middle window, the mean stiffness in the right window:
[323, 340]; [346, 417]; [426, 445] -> -0.02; 27.2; 26.5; 24.9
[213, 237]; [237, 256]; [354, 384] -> 0.03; 34.3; 32.3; 26.1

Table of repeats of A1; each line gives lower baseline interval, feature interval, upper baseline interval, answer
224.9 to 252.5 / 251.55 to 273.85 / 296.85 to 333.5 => -0.6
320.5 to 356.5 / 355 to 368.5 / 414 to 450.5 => 0.3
